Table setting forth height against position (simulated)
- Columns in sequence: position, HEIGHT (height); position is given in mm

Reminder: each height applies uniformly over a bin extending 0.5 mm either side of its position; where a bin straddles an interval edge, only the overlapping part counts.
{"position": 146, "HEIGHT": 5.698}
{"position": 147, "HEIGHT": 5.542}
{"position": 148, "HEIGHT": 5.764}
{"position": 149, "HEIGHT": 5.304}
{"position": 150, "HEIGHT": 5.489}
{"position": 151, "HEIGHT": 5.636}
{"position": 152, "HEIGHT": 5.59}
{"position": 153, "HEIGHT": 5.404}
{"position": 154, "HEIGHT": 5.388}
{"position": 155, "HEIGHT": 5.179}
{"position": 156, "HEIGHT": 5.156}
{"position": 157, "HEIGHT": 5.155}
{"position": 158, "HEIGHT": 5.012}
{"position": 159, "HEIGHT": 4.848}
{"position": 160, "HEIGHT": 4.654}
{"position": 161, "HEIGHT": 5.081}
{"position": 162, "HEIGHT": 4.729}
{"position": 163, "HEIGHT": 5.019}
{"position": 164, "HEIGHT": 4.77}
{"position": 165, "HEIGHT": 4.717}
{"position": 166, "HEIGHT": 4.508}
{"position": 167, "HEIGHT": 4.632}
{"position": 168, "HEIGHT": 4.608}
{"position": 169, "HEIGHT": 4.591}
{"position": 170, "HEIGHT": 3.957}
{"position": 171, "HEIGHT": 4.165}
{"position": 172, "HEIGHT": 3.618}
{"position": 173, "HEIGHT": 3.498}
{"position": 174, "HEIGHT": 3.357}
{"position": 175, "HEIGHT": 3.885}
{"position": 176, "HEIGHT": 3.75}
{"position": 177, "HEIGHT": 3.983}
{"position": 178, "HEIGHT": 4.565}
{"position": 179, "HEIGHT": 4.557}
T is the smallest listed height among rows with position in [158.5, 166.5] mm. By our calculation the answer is 4.508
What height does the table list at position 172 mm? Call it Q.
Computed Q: 3.618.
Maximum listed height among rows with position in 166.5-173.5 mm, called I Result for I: 4.632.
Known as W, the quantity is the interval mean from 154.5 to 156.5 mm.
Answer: 5.17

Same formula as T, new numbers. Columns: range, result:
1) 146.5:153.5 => 5.304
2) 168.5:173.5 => 3.498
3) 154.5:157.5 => 5.155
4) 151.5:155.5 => 5.179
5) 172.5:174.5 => 3.357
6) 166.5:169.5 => 4.591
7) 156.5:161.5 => 4.654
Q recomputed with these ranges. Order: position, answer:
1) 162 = 4.729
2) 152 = 5.59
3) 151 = 5.636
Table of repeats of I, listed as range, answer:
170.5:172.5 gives 4.165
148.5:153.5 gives 5.636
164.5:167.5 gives 4.717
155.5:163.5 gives 5.156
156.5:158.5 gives 5.155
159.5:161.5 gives 5.081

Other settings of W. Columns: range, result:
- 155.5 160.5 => 4.96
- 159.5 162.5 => 4.82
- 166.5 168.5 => 4.62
